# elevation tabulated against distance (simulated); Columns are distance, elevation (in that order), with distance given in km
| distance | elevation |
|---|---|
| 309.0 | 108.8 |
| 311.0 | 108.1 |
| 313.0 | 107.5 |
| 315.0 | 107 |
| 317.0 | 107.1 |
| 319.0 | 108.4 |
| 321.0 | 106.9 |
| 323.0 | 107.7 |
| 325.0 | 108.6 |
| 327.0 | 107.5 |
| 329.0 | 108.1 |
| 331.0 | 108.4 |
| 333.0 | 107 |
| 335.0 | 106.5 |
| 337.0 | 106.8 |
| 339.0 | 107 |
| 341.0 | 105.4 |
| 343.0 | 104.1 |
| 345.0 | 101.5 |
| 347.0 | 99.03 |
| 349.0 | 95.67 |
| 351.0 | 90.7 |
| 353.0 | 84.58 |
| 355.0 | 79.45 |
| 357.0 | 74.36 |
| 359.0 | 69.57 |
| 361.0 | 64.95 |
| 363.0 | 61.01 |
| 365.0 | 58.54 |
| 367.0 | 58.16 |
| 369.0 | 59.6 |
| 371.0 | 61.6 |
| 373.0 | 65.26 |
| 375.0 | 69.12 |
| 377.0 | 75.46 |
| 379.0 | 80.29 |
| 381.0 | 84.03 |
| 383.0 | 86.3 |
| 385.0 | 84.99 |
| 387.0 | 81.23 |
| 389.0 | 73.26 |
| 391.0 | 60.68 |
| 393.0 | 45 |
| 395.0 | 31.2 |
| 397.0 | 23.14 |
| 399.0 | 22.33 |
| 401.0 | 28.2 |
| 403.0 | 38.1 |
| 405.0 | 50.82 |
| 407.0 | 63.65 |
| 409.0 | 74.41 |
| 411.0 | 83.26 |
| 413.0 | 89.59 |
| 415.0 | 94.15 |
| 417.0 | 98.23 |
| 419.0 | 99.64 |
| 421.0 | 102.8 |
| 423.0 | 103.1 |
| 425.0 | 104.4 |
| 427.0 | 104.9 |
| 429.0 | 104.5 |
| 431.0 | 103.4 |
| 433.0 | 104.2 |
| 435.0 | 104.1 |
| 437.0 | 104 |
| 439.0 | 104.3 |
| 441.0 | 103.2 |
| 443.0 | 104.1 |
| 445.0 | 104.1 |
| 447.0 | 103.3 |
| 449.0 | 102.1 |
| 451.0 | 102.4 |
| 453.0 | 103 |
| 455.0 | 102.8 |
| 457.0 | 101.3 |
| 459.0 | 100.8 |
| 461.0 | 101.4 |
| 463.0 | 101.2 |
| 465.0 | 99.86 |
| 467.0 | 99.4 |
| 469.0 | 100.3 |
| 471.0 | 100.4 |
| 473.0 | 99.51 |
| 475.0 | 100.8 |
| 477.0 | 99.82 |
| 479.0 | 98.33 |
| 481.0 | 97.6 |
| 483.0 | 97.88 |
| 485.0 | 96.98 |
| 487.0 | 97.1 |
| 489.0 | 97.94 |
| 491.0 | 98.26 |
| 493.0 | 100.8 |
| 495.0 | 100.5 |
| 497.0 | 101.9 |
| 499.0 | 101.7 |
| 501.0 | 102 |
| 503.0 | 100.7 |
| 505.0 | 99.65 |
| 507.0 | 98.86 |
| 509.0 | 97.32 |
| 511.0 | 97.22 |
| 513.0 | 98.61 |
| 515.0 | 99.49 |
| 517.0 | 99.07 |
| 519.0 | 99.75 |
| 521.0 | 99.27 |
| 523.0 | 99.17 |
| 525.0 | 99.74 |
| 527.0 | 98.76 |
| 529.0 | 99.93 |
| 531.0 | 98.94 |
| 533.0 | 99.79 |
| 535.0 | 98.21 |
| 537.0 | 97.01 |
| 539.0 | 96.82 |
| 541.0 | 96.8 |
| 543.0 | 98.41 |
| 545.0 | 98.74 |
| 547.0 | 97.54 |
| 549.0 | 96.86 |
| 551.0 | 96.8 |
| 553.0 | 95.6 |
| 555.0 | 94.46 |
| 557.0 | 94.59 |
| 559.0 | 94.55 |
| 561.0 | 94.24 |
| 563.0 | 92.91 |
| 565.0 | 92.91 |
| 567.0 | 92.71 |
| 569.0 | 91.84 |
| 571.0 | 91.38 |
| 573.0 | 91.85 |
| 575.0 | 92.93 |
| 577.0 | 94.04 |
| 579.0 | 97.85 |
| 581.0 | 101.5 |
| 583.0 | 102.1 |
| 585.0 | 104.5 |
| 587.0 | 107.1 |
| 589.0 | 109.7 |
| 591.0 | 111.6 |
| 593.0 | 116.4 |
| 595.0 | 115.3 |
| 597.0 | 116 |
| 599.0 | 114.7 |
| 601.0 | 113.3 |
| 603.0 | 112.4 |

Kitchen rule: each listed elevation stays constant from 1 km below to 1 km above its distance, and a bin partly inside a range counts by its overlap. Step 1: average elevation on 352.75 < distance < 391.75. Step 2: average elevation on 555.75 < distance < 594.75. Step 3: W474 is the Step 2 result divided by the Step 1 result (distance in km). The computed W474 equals 1.39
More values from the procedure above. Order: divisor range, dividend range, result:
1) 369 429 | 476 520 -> 1.38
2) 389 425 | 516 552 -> 1.48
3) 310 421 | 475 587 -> 1.20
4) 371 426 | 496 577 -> 1.38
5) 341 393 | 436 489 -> 1.31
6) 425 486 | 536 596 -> 0.97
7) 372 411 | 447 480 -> 1.67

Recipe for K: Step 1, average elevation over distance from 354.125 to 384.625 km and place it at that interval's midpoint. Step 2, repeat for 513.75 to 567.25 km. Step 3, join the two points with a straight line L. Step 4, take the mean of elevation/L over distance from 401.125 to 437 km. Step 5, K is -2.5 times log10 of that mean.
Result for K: -0.13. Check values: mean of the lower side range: 70.1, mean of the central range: 88.5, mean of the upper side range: 97.2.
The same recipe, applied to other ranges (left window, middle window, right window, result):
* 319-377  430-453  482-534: -0.10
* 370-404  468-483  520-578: -0.24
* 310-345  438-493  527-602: 0.02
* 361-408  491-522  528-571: -0.16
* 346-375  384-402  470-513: 0.50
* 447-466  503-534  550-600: 0.02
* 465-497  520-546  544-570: -0.03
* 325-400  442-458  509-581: -0.18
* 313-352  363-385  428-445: 0.43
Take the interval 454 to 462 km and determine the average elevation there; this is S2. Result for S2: 102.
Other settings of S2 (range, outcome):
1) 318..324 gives 108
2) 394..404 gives 28.6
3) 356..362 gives 69.6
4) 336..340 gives 107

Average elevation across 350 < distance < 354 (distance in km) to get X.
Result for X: 87.6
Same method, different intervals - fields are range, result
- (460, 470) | 100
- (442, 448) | 104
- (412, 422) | 96.9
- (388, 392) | 67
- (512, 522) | 99.2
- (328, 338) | 107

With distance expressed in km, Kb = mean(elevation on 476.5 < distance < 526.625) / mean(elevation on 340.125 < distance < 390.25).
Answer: 1.3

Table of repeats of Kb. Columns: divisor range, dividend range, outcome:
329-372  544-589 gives 1.12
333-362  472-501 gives 1.07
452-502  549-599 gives 1.00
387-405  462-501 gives 2.31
